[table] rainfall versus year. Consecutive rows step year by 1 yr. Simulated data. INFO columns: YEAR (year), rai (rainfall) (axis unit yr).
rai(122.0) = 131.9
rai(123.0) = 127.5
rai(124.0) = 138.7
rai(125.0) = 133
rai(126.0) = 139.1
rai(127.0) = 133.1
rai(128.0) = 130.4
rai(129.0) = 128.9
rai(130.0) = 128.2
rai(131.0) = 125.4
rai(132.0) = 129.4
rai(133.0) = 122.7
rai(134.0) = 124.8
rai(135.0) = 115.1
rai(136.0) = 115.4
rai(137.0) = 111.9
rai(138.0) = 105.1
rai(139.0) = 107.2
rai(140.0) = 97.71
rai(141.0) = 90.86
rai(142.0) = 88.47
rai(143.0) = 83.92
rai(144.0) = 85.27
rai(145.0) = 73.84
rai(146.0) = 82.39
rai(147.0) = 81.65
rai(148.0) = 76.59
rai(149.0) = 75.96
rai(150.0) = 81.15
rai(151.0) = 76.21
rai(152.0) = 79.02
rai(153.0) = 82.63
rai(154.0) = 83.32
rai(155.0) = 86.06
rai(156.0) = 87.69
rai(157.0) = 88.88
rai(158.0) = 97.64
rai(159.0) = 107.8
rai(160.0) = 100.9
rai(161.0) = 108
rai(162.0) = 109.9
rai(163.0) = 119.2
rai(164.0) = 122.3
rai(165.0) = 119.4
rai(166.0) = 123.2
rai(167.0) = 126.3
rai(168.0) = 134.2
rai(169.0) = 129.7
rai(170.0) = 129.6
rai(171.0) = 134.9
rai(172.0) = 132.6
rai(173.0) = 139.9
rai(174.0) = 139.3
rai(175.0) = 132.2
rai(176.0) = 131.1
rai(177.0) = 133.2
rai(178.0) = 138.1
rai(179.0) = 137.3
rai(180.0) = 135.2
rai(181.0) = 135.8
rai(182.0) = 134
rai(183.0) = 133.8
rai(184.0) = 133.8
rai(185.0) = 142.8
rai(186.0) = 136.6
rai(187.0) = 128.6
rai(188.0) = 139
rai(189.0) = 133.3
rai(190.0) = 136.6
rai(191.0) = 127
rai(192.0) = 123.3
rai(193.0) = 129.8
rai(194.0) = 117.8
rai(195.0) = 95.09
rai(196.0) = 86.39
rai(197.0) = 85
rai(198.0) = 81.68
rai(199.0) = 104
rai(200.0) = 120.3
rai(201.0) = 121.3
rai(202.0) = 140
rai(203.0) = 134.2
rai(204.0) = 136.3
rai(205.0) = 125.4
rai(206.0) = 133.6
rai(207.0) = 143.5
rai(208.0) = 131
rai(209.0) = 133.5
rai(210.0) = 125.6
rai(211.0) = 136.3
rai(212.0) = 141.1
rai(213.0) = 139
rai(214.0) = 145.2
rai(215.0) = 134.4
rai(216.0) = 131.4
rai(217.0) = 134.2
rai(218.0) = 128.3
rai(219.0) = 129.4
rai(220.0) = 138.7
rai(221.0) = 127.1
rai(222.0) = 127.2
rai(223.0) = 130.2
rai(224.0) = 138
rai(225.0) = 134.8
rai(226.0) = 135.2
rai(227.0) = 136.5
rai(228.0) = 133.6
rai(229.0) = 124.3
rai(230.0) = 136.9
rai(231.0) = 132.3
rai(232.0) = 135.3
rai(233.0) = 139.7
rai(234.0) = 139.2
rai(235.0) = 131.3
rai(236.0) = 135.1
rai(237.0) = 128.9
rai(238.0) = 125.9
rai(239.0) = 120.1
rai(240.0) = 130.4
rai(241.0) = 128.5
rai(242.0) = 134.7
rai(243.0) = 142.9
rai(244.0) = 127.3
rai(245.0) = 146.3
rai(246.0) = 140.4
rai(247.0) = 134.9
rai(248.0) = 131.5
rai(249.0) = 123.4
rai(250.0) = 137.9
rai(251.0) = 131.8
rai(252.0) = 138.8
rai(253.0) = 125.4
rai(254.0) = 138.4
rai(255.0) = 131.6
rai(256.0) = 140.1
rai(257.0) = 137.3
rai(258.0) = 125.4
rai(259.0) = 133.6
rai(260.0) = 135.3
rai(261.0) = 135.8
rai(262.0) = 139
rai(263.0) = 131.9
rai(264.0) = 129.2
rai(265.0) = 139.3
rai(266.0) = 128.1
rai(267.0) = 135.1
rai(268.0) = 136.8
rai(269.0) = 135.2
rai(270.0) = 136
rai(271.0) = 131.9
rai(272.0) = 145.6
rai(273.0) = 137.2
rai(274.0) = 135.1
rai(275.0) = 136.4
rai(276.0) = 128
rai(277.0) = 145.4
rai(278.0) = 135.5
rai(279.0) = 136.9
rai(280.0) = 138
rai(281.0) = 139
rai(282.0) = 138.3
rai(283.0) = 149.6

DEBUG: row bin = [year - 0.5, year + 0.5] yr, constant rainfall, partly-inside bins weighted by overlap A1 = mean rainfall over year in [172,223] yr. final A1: 129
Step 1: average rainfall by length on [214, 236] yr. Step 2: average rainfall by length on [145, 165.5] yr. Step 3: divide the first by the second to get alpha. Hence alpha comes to 1.44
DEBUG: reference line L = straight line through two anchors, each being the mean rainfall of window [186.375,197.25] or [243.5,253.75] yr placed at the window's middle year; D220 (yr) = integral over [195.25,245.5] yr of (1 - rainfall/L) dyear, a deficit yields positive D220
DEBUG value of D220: -1.1 yr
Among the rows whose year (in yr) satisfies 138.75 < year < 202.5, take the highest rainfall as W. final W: 142.8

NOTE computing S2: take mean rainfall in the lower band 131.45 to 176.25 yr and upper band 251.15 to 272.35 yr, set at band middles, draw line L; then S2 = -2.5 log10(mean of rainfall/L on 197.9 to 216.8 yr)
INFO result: -0.09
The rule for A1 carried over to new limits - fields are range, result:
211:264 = 134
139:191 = 113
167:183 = 134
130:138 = 120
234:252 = 133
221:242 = 132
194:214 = 122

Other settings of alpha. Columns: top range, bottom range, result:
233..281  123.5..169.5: 1.26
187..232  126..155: 1.26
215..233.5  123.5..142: 1.11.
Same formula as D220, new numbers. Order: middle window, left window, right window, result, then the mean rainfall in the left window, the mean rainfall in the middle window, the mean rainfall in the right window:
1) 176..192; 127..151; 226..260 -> -2.6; 103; 135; 133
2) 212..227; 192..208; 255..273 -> -1.4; 118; 134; 135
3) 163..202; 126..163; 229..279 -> -4.8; 101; 126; 134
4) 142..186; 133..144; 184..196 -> 1.8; 104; 111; 127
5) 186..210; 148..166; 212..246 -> -1.0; 95.9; 122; 134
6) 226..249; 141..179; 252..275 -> -1.0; 106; 133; 135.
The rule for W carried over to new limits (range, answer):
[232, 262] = 146.3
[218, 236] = 139.7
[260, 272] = 145.6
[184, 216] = 145.2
